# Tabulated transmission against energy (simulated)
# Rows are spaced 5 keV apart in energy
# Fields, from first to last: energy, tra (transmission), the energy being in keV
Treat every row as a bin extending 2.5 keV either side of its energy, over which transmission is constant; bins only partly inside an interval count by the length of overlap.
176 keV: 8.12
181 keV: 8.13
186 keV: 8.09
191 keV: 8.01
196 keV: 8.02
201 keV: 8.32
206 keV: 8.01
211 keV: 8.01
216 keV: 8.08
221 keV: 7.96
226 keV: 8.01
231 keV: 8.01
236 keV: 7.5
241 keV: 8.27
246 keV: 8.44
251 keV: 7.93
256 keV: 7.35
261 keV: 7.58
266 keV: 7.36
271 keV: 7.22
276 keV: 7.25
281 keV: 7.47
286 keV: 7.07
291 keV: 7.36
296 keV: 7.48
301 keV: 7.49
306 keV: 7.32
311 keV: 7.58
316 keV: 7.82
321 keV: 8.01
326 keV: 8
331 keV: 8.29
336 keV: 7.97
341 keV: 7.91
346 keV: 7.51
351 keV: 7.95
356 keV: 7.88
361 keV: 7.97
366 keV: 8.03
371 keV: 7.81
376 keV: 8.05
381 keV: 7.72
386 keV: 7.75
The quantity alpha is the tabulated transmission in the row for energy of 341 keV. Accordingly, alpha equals 7.91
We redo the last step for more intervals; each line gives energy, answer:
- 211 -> 8.01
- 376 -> 8.05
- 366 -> 8.03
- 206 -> 8.01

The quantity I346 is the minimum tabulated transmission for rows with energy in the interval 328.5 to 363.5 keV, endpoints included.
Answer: 7.51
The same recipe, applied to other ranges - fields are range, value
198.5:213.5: 8.01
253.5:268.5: 7.35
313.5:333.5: 7.82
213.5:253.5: 7.5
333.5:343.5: 7.91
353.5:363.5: 7.88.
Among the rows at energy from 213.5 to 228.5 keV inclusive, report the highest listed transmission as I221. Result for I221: 8.08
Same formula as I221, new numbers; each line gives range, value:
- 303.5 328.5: 8.01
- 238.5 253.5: 8.44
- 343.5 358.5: 7.95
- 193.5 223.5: 8.32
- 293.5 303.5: 7.49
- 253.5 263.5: 7.58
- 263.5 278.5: 7.36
